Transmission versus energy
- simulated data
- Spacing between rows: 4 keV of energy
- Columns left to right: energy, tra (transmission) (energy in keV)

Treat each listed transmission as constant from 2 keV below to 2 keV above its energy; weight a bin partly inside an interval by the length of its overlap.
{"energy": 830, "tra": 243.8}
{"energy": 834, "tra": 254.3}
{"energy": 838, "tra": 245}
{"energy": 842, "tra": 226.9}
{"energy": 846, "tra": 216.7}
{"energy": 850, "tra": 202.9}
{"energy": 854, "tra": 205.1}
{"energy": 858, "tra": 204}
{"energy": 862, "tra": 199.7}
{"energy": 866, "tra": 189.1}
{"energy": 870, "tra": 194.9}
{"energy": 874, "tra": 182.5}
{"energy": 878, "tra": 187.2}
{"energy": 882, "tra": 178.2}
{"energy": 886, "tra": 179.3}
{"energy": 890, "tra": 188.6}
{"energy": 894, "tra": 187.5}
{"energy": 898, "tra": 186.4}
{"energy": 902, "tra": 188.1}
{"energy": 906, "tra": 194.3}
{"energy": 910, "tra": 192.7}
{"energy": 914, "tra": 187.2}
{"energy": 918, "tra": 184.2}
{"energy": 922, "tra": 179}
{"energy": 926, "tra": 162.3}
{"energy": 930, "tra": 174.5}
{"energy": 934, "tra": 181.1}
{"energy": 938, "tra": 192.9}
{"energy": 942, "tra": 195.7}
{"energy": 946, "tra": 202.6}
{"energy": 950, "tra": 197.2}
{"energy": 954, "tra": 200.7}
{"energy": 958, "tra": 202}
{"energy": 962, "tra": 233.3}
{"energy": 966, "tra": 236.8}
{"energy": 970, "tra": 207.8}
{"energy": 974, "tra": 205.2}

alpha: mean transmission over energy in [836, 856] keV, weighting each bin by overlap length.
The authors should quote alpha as 219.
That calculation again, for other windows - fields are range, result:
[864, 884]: 186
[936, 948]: 197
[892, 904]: 187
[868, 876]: 189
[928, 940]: 183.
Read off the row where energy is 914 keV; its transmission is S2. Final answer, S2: 187.2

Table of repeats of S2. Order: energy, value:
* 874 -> 182.5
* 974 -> 205.2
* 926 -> 162.3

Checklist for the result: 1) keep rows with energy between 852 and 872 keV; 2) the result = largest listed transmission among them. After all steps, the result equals 205.1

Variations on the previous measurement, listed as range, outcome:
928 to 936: 181.1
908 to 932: 192.7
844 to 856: 216.7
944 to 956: 202.6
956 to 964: 233.3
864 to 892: 194.9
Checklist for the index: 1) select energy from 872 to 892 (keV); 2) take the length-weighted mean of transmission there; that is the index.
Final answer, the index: 183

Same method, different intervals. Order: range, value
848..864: 203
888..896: 188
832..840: 250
